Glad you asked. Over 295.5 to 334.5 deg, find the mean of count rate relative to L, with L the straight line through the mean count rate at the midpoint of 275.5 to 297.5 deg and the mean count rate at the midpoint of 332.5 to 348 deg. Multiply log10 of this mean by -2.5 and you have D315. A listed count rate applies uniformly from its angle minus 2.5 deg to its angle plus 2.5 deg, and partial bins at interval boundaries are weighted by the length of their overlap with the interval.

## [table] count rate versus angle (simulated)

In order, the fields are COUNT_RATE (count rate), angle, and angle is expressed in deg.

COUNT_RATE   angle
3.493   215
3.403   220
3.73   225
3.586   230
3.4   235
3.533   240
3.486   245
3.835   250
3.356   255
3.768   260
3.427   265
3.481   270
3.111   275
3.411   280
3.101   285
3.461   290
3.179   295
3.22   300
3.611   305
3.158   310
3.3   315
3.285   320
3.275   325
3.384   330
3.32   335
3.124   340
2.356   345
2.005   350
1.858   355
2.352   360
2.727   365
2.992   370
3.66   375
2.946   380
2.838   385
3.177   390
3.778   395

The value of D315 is -0.08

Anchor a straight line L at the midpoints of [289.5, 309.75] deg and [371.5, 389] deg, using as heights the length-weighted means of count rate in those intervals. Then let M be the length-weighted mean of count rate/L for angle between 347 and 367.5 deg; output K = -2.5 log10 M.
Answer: 0.39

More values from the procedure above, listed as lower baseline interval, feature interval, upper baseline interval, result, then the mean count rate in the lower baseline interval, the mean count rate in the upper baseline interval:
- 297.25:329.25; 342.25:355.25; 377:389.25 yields 0.42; 3.31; 2.96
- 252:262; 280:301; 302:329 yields 0.05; 3.57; 3.33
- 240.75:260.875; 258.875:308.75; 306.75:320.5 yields 0.02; 3.59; 3.26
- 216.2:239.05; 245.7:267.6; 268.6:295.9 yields -0.06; 3.53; 3.29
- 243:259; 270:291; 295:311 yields 0.05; 3.58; 3.32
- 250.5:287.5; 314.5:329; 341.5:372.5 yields -0.17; 3.4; 2.41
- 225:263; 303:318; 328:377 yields -0.09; 3.58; 2.76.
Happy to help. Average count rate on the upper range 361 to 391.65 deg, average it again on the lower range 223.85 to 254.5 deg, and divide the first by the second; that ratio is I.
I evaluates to 0.8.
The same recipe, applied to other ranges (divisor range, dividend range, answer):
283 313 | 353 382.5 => 0.84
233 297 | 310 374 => 0.84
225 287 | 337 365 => 0.69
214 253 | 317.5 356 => 0.80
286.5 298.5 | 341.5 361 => 0.66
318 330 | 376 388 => 0.91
